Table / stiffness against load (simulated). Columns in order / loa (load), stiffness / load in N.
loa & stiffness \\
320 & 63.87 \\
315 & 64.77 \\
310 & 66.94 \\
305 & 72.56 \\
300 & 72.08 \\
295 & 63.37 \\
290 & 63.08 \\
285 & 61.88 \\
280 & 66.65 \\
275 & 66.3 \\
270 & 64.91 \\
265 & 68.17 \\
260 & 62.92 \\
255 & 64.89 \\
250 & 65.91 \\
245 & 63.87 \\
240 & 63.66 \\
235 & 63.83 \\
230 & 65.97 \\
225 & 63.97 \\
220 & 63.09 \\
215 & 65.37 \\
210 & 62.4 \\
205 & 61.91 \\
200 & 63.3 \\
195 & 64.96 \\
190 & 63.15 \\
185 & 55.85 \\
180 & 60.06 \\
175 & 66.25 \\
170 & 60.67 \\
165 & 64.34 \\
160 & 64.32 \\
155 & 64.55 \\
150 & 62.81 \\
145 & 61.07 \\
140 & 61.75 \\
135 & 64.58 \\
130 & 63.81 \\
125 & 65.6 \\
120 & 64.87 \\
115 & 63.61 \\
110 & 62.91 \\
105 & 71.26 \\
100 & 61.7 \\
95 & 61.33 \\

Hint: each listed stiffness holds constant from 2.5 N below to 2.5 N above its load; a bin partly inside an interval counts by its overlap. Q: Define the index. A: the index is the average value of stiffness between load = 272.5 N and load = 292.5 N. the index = 64.5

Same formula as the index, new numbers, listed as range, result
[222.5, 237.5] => 64.6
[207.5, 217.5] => 63.9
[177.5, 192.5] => 59.7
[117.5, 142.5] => 64.1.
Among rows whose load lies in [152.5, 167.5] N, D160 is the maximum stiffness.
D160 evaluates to 64.55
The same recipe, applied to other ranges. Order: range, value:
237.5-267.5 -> 68.17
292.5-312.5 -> 72.56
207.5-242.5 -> 65.97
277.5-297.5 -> 66.65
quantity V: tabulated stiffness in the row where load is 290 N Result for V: 63.08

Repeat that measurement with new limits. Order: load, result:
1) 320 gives 63.87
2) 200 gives 63.3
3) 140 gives 61.75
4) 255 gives 64.89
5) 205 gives 61.91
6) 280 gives 66.65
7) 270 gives 64.91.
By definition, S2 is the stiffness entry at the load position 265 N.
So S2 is 68.17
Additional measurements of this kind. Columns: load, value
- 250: 65.91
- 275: 66.3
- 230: 65.97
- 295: 63.37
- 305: 72.56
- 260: 62.92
